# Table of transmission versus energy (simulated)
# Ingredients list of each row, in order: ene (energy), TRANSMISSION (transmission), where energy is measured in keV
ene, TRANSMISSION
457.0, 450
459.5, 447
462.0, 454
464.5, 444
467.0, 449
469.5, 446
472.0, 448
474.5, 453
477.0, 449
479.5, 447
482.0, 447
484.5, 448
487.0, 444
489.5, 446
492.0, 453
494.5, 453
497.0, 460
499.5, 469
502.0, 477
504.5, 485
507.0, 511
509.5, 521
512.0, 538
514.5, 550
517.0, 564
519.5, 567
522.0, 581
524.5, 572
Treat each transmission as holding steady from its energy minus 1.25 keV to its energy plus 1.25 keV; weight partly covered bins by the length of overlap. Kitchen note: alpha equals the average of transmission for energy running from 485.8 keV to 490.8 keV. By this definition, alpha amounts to 445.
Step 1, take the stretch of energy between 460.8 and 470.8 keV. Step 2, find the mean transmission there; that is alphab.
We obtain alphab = 448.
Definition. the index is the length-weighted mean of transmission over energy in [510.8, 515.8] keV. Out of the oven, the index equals 544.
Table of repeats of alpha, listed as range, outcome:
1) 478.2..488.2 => 447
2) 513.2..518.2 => 557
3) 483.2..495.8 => 449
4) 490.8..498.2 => 455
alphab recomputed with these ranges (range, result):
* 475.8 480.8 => 448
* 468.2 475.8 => 449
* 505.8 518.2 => 537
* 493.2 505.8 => 469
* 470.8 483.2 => 449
